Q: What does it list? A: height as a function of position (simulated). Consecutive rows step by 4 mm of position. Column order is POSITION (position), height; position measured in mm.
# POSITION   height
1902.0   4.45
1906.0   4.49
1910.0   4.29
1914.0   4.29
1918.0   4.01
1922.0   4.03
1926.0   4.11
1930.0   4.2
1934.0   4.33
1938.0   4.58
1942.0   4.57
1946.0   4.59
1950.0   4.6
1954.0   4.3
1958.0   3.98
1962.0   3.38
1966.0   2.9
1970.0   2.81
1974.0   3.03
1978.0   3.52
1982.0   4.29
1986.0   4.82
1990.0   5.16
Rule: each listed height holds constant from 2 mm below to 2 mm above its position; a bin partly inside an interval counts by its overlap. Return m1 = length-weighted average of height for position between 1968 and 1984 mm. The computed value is 3.41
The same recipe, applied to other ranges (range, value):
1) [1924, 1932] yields 4.16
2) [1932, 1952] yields 4.53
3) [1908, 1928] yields 4.15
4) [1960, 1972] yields 3.03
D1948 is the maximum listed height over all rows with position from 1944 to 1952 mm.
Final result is 4.6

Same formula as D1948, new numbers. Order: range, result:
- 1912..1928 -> 4.29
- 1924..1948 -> 4.59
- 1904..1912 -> 4.49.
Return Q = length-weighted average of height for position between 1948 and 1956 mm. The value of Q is 4.45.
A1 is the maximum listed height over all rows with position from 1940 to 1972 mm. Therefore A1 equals 4.6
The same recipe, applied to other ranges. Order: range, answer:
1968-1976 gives 3.03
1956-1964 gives 3.98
